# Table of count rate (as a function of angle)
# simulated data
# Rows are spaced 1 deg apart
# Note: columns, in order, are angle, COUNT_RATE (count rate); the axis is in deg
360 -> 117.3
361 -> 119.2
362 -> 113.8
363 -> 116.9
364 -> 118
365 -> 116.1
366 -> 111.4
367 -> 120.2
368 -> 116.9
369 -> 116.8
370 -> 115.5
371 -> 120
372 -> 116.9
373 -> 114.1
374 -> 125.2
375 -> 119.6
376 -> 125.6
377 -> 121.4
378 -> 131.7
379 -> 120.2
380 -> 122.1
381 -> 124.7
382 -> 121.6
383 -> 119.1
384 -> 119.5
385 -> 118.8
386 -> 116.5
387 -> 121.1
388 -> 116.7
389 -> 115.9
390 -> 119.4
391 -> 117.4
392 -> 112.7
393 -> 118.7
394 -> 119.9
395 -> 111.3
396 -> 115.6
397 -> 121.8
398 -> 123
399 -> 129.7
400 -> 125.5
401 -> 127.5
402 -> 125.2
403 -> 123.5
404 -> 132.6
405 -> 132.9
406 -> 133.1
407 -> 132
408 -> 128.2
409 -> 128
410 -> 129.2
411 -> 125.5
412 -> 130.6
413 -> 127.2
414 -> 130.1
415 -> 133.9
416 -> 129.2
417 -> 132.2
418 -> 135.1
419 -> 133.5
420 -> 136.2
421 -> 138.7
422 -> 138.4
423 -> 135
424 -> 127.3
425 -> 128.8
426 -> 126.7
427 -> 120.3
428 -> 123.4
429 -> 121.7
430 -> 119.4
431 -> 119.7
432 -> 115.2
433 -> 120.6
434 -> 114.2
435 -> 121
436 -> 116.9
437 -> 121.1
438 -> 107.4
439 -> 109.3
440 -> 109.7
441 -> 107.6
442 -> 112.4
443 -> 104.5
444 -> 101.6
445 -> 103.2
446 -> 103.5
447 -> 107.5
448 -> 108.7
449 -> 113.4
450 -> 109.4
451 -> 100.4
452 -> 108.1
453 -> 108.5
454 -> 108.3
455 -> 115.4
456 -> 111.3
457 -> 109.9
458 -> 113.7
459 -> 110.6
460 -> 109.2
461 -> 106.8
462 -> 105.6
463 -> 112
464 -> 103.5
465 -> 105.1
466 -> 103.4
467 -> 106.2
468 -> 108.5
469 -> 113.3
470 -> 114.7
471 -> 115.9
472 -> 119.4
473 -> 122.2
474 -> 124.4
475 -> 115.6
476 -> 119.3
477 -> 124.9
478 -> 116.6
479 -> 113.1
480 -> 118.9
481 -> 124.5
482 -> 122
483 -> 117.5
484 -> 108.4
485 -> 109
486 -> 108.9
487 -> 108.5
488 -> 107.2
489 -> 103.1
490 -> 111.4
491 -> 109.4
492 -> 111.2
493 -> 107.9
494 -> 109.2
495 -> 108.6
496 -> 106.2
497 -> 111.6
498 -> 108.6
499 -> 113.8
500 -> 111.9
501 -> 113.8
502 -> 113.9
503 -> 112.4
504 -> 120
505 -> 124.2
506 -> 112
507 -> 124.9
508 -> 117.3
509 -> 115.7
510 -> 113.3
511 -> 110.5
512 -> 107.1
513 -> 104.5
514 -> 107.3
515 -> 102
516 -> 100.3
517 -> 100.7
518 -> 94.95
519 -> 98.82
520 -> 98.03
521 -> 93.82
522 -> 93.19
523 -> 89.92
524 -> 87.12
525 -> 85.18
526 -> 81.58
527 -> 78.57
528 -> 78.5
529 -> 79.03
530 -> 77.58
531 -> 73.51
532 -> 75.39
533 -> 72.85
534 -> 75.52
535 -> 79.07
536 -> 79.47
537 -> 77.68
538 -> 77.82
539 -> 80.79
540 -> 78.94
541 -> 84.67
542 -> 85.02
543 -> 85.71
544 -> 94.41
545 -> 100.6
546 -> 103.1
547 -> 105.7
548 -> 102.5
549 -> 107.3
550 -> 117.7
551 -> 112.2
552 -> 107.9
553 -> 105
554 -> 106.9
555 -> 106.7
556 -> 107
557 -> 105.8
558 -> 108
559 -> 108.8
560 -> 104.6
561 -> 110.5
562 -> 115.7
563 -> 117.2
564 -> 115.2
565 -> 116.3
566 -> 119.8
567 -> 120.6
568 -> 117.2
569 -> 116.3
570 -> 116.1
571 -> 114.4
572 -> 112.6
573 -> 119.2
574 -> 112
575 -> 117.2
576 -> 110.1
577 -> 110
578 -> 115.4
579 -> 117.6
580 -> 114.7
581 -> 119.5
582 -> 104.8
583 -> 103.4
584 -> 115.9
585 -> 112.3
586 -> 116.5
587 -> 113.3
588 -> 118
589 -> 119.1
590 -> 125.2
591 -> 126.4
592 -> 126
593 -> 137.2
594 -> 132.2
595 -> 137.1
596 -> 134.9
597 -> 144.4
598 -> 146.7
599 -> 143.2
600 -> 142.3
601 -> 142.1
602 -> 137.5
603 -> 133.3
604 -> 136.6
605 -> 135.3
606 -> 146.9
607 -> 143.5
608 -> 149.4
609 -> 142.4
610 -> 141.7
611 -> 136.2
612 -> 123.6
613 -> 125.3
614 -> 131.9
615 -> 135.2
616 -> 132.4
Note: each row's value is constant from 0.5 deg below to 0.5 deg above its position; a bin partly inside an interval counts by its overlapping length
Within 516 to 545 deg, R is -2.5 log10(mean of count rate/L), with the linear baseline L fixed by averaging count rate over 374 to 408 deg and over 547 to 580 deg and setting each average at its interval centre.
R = 0.324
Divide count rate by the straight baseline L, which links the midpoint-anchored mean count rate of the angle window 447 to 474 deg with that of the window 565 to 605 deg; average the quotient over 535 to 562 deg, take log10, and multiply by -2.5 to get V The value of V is 0.21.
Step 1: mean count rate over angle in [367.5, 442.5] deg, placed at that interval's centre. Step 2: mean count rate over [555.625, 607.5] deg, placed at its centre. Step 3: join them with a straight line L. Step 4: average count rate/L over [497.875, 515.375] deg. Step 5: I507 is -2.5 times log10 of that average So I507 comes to 0.08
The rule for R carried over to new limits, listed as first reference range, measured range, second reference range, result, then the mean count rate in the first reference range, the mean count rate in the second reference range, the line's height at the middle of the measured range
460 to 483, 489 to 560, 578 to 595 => 0.17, 114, 119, 117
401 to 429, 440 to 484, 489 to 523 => 0.07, 130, 108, 119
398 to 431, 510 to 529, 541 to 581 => 0.21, 129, 110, 115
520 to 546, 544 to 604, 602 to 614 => -0.05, 83.3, 137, 113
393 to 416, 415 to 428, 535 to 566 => -0.07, 127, 101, 124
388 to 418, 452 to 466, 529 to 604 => 0.11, 125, 110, 120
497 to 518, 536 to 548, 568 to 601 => 0.29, 111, 122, 116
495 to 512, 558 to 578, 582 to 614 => 0.11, 114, 131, 126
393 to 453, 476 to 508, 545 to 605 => 0.06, 121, 118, 120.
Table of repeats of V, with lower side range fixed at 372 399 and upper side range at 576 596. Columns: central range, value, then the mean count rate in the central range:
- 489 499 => 0.10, 109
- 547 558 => 0.11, 108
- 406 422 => -0.10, 132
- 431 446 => 0.07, 112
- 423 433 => -0.03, 123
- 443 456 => 0.12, 107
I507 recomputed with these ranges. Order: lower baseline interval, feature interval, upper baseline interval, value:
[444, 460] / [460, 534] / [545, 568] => 0.033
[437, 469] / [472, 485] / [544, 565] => -0.099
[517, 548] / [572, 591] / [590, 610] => 0.083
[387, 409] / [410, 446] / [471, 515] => -0.017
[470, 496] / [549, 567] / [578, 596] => 0.071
